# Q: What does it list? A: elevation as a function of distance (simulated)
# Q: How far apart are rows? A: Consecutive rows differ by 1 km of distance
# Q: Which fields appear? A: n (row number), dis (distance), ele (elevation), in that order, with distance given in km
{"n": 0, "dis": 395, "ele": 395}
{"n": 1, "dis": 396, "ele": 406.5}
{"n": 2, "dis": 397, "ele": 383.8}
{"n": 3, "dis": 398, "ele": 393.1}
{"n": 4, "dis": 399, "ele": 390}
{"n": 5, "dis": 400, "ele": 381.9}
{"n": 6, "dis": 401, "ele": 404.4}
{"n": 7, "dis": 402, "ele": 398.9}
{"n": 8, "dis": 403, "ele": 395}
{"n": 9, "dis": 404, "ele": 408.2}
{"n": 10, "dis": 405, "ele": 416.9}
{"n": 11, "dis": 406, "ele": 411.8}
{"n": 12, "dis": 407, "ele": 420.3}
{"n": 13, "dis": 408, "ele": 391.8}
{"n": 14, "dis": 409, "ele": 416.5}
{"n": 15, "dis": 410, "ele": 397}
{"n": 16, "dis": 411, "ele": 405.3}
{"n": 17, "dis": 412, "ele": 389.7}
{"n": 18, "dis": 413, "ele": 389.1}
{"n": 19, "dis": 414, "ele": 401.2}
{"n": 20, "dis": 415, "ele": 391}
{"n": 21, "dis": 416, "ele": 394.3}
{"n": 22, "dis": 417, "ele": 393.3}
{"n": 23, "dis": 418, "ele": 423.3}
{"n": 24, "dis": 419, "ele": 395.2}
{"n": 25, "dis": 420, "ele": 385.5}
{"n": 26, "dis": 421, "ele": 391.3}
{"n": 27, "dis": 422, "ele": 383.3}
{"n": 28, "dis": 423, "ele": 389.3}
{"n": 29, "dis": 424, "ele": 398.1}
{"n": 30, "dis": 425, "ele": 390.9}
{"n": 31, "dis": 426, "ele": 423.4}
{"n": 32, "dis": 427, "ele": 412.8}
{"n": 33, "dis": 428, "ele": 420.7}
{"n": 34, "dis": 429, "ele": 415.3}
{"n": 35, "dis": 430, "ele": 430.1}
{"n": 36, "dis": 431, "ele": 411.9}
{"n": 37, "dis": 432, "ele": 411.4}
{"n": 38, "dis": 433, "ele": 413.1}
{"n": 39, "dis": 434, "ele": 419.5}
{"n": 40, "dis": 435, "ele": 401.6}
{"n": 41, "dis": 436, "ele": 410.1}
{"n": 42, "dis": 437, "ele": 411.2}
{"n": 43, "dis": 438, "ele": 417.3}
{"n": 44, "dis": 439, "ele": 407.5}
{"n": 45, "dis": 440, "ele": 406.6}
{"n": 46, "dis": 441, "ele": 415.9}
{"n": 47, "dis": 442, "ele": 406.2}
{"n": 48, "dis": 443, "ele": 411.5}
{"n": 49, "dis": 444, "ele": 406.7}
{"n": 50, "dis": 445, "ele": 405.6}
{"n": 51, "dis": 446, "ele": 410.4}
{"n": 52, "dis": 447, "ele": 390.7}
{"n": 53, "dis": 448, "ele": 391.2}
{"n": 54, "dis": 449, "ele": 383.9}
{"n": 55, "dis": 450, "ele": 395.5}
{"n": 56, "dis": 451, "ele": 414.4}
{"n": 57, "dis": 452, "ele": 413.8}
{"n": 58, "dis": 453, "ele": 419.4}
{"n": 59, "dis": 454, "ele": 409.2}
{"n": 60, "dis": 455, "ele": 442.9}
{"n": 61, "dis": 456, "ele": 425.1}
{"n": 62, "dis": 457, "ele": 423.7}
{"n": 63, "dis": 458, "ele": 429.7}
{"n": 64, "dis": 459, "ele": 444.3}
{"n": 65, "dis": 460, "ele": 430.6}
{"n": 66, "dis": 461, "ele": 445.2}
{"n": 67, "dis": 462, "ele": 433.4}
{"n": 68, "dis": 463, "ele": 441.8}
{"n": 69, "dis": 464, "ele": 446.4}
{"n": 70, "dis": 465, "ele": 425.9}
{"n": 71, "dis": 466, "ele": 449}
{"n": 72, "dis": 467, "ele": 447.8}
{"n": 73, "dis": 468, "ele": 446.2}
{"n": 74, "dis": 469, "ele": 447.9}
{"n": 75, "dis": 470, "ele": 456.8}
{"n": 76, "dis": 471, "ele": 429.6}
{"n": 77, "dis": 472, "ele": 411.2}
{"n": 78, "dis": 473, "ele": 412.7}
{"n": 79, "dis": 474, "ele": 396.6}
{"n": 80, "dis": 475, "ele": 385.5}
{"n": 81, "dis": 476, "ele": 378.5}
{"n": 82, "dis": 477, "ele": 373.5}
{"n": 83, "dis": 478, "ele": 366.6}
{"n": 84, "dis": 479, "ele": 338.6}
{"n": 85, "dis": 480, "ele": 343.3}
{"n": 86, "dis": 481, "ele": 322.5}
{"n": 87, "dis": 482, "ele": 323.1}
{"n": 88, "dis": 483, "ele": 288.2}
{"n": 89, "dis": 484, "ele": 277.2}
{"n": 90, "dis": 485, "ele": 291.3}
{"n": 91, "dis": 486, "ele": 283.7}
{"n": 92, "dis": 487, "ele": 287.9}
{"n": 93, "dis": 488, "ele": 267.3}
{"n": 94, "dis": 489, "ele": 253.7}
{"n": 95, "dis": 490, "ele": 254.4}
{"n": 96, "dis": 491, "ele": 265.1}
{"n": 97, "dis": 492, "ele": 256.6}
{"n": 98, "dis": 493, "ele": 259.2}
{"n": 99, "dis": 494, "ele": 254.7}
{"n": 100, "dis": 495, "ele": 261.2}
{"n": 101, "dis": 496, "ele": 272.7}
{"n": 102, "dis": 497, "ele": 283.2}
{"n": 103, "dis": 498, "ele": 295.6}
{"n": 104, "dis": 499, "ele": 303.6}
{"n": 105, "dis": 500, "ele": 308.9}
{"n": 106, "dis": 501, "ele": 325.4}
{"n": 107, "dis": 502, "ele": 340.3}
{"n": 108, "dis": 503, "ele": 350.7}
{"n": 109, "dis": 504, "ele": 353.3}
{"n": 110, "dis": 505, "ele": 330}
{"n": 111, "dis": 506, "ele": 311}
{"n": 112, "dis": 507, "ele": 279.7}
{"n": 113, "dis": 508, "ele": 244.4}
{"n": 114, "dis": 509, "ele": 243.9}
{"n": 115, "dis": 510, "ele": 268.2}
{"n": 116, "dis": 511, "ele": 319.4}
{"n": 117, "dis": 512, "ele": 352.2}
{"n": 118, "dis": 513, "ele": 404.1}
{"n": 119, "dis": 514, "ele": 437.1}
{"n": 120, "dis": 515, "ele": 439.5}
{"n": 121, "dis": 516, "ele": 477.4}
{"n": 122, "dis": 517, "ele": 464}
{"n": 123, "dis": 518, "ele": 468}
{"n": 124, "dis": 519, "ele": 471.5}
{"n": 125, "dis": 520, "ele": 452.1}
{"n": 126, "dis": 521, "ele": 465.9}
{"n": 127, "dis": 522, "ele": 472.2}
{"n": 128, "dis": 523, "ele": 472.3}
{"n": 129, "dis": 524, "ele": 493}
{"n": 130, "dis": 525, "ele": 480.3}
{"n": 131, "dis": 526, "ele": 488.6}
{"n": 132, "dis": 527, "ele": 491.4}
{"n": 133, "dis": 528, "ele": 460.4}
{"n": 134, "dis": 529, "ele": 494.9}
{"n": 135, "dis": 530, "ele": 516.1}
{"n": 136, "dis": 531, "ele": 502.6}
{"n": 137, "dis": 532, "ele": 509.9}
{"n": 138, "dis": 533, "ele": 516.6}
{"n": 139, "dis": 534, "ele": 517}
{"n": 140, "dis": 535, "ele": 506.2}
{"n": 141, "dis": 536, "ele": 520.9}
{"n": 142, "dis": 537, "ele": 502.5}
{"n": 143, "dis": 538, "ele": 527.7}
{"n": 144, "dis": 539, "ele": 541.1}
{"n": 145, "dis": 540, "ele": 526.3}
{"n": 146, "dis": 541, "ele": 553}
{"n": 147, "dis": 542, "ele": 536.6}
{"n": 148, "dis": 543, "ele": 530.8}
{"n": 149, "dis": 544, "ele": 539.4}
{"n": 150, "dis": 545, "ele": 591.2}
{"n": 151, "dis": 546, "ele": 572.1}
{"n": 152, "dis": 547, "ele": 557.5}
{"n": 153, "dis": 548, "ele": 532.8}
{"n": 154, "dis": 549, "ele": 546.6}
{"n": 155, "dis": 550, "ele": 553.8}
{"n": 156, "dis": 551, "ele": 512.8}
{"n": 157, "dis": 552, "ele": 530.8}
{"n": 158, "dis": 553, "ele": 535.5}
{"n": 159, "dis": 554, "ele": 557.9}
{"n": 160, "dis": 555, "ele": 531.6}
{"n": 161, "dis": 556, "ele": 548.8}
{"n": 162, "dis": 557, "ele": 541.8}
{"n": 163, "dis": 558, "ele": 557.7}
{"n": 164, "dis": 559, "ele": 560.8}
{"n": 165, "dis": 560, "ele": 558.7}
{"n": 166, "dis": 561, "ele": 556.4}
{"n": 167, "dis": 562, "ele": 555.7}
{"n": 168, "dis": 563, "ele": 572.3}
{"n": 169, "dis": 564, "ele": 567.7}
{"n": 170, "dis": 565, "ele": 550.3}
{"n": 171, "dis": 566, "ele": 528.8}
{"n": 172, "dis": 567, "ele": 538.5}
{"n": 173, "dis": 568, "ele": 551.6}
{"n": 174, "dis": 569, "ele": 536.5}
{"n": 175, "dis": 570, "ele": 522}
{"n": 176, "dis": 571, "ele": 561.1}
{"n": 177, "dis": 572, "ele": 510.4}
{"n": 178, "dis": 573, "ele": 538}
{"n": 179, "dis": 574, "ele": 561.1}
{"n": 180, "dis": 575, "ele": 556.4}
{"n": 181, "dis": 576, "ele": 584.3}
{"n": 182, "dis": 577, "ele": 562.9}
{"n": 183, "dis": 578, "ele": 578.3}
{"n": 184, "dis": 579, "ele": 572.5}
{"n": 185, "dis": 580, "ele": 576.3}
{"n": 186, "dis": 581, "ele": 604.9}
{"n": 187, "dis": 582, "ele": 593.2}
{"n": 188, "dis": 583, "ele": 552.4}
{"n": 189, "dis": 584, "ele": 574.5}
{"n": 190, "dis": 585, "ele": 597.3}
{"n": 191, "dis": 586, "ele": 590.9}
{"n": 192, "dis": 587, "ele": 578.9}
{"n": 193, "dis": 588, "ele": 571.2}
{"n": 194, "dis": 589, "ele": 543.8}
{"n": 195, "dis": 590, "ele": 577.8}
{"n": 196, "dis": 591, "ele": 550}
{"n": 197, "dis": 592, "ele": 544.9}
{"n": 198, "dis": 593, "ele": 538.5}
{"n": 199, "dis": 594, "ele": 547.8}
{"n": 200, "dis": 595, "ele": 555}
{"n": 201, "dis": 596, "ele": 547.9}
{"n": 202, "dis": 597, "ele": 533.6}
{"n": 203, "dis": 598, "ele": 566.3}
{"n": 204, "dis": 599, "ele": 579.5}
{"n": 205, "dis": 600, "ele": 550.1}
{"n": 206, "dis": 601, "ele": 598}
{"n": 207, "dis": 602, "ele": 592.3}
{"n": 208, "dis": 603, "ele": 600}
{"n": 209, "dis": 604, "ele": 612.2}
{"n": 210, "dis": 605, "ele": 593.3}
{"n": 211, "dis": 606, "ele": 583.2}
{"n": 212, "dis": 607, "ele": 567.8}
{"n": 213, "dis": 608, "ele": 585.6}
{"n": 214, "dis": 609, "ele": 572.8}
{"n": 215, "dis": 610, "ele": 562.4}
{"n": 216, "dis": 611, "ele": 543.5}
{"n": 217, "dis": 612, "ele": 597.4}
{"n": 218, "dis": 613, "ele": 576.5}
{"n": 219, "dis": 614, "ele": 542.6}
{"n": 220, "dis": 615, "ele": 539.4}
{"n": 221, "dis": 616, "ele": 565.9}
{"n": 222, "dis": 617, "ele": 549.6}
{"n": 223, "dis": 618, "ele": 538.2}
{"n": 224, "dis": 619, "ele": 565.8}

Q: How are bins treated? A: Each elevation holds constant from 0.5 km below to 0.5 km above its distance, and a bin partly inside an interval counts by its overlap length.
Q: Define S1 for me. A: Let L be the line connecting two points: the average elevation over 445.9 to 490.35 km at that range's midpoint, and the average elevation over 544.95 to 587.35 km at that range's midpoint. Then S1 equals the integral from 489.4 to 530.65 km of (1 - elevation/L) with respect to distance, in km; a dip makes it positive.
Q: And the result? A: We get 8.2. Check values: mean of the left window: 386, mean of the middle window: 371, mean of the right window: 557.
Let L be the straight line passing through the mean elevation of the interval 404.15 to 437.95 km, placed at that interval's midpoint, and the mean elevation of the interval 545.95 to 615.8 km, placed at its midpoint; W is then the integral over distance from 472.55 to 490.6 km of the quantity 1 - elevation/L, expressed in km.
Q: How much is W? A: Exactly 5.4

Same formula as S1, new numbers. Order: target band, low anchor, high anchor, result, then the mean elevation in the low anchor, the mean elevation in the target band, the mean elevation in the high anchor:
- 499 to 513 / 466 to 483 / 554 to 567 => 4.26 km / 391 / 313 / 552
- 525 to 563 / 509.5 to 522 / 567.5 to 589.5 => -3.67 km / 420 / 532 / 564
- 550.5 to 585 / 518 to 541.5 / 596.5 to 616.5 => -1.24 km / 499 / 555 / 573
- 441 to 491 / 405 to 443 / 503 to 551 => 4.88 km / 405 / 386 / 464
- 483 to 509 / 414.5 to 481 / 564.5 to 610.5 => 9.87 km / 410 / 288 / 565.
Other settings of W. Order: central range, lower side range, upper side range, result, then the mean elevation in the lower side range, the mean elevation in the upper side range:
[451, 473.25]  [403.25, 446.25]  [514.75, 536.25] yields 0.1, 406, 486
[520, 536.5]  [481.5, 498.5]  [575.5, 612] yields -4.7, 275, 572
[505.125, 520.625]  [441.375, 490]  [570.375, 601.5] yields 2.8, 389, 564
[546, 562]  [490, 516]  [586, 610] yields -3.4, 313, 569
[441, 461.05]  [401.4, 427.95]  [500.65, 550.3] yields 0.2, 401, 457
